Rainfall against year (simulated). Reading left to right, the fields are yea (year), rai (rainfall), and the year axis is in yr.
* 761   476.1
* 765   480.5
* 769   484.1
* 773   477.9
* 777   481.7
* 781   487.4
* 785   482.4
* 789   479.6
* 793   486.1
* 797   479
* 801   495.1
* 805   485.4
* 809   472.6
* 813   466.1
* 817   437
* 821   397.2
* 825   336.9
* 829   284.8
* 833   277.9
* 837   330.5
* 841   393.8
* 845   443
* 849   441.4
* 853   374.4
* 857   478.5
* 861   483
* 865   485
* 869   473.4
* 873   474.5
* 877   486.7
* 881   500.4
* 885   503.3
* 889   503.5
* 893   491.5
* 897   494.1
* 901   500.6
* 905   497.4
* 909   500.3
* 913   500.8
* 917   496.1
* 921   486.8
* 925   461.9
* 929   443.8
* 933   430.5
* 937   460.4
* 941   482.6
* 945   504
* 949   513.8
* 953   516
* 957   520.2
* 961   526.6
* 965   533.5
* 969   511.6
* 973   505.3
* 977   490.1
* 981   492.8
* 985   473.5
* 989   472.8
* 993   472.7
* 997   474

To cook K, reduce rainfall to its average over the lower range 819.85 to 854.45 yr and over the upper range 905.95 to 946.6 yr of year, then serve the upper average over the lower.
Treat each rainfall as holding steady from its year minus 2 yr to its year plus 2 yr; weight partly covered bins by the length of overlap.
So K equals 1.31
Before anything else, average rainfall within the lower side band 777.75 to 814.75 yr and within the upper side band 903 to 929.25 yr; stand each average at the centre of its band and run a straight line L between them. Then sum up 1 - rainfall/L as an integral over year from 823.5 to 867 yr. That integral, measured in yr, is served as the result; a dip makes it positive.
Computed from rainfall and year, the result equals 8.0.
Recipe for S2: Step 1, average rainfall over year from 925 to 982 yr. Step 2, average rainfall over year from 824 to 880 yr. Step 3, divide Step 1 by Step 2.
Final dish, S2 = 1.19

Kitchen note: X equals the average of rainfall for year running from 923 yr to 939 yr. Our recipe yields 449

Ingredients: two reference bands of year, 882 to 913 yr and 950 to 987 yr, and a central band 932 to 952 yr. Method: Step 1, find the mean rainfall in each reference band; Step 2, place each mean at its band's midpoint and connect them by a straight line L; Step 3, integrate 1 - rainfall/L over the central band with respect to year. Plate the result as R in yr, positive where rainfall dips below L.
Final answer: 0.9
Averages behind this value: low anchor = 499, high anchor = 508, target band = 483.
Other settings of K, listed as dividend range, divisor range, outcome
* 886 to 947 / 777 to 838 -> 1.13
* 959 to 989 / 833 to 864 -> 1.22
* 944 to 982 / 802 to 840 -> 1.31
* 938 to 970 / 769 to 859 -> 1.18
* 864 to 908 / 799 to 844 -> 1.23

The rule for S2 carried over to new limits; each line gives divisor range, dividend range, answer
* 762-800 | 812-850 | 0.78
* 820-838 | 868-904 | 1.53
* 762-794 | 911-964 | 1.01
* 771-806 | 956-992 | 1.04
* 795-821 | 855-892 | 1.04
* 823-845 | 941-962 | 1.53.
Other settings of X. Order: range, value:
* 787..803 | 485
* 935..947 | 482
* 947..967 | 522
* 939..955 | 504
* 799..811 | 484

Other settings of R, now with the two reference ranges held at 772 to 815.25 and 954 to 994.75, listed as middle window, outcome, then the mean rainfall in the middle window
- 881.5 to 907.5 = -0.4 yr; 499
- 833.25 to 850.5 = 3.5 yr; 388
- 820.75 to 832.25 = 3.8 yr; 324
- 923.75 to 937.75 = 1.4 yr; 447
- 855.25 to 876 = 0.4 yr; 479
